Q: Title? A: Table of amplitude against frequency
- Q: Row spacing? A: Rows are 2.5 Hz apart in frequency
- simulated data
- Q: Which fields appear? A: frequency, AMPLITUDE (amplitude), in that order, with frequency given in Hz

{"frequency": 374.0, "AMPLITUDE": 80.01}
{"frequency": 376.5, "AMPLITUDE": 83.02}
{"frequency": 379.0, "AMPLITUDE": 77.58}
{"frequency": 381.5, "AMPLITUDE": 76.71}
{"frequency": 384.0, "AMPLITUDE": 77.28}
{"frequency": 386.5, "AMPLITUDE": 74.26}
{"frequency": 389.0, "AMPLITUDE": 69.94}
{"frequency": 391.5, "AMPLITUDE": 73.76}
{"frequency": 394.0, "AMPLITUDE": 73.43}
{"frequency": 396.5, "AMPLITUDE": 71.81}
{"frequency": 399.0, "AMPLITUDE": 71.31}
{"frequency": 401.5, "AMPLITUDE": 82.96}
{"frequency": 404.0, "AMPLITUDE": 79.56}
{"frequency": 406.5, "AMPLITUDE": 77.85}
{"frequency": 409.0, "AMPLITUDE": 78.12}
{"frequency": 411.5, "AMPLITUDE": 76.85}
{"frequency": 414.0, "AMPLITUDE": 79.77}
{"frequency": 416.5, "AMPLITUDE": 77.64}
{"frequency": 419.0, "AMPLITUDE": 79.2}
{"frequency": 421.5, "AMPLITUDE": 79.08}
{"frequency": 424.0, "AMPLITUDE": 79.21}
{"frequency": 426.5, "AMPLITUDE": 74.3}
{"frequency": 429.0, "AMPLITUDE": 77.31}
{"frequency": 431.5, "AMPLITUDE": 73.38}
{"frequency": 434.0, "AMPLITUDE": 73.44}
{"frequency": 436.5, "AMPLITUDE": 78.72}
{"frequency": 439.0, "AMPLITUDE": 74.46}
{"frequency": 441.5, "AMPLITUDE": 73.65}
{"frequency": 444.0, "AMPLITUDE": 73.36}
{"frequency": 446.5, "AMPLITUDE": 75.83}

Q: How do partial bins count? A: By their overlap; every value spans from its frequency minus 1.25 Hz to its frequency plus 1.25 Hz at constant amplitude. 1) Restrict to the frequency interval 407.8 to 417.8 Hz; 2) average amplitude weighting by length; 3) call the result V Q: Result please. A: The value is 78.1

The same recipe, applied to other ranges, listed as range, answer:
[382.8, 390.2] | 73.8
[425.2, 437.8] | 75.4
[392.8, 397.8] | 72.6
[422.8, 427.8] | 76.7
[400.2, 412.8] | 79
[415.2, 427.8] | 77.9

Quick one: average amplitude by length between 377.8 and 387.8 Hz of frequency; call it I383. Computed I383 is 76.4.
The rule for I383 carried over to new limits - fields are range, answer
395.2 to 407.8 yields 76.7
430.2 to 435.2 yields 73.4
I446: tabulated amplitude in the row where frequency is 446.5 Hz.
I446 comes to 75.83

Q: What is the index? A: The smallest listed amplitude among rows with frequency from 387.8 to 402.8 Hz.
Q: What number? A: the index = 69.94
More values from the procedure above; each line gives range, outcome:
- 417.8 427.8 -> 74.3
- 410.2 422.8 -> 76.85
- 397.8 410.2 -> 71.31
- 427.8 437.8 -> 73.38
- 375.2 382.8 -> 76.71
